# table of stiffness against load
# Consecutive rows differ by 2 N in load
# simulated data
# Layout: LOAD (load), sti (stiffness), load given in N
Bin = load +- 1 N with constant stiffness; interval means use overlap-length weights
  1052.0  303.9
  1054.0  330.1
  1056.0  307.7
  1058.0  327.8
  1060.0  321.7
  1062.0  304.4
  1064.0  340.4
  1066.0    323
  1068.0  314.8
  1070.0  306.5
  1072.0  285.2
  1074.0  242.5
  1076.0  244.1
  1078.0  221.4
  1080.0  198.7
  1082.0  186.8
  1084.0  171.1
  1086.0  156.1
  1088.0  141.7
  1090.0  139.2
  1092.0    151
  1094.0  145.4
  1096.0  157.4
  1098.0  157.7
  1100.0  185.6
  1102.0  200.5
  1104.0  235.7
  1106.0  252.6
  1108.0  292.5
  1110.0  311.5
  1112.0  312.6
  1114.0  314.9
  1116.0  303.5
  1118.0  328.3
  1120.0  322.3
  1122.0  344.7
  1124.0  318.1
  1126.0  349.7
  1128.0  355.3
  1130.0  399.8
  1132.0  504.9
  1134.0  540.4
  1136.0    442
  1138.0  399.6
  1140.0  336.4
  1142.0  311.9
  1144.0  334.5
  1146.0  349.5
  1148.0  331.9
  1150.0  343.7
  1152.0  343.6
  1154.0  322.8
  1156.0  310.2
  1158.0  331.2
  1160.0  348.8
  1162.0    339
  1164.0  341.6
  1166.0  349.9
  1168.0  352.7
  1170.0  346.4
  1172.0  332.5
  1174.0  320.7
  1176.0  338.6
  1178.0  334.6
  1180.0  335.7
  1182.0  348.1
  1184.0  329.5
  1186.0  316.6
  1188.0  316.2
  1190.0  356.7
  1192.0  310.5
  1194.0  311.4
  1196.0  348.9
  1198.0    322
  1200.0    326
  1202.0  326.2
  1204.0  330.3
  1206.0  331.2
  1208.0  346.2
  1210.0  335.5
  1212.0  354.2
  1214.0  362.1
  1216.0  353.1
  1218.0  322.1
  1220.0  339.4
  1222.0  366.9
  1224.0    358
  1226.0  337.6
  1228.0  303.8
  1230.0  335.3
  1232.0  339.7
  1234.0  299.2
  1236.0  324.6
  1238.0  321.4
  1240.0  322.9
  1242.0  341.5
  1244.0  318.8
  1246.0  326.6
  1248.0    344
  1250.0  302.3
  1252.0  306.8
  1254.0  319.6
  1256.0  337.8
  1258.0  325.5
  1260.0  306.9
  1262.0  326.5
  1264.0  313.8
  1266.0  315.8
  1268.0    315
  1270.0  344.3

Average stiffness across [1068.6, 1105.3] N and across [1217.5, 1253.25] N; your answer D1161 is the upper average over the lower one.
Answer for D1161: 1.66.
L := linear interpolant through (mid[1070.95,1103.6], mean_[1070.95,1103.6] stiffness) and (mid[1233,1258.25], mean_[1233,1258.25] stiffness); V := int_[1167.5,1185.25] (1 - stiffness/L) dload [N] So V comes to -5.0 N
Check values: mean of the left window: 188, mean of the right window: 322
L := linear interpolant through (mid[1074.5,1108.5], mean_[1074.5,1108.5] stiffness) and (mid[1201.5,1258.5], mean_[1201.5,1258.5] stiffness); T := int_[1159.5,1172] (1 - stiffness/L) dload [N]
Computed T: -3.7 N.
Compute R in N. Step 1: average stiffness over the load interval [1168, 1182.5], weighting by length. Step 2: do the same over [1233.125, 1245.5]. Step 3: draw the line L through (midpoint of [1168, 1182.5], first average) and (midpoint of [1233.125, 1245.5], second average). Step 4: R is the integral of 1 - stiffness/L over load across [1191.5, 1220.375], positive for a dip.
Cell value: -0.44 N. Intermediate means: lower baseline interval 337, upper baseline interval 322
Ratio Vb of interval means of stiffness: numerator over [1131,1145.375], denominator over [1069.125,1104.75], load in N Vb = 2.09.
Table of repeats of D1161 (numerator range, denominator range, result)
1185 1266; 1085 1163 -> 1.09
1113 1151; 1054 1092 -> 1.45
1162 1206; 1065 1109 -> 1.56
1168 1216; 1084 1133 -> 1.27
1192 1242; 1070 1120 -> 1.48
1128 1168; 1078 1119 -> 1.69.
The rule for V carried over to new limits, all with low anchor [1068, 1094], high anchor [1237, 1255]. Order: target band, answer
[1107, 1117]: -3.5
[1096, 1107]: 0.9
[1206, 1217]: -1.9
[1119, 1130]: -5.0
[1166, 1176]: -2.6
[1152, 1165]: -3.6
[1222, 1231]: -0.8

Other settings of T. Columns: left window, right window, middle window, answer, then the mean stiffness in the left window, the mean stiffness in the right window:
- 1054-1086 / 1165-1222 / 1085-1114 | 8.19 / 271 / 336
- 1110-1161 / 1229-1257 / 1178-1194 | 0.52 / 355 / 324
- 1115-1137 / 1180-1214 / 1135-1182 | 2.14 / 383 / 333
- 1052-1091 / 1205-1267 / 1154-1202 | -4.52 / 257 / 330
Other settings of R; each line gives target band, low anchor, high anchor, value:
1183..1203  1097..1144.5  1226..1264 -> -0.12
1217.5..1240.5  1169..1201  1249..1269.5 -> -0.58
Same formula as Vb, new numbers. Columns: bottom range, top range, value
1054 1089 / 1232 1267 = 1.23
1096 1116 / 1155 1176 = 1.35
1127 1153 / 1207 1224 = 0.91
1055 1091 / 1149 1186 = 1.34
